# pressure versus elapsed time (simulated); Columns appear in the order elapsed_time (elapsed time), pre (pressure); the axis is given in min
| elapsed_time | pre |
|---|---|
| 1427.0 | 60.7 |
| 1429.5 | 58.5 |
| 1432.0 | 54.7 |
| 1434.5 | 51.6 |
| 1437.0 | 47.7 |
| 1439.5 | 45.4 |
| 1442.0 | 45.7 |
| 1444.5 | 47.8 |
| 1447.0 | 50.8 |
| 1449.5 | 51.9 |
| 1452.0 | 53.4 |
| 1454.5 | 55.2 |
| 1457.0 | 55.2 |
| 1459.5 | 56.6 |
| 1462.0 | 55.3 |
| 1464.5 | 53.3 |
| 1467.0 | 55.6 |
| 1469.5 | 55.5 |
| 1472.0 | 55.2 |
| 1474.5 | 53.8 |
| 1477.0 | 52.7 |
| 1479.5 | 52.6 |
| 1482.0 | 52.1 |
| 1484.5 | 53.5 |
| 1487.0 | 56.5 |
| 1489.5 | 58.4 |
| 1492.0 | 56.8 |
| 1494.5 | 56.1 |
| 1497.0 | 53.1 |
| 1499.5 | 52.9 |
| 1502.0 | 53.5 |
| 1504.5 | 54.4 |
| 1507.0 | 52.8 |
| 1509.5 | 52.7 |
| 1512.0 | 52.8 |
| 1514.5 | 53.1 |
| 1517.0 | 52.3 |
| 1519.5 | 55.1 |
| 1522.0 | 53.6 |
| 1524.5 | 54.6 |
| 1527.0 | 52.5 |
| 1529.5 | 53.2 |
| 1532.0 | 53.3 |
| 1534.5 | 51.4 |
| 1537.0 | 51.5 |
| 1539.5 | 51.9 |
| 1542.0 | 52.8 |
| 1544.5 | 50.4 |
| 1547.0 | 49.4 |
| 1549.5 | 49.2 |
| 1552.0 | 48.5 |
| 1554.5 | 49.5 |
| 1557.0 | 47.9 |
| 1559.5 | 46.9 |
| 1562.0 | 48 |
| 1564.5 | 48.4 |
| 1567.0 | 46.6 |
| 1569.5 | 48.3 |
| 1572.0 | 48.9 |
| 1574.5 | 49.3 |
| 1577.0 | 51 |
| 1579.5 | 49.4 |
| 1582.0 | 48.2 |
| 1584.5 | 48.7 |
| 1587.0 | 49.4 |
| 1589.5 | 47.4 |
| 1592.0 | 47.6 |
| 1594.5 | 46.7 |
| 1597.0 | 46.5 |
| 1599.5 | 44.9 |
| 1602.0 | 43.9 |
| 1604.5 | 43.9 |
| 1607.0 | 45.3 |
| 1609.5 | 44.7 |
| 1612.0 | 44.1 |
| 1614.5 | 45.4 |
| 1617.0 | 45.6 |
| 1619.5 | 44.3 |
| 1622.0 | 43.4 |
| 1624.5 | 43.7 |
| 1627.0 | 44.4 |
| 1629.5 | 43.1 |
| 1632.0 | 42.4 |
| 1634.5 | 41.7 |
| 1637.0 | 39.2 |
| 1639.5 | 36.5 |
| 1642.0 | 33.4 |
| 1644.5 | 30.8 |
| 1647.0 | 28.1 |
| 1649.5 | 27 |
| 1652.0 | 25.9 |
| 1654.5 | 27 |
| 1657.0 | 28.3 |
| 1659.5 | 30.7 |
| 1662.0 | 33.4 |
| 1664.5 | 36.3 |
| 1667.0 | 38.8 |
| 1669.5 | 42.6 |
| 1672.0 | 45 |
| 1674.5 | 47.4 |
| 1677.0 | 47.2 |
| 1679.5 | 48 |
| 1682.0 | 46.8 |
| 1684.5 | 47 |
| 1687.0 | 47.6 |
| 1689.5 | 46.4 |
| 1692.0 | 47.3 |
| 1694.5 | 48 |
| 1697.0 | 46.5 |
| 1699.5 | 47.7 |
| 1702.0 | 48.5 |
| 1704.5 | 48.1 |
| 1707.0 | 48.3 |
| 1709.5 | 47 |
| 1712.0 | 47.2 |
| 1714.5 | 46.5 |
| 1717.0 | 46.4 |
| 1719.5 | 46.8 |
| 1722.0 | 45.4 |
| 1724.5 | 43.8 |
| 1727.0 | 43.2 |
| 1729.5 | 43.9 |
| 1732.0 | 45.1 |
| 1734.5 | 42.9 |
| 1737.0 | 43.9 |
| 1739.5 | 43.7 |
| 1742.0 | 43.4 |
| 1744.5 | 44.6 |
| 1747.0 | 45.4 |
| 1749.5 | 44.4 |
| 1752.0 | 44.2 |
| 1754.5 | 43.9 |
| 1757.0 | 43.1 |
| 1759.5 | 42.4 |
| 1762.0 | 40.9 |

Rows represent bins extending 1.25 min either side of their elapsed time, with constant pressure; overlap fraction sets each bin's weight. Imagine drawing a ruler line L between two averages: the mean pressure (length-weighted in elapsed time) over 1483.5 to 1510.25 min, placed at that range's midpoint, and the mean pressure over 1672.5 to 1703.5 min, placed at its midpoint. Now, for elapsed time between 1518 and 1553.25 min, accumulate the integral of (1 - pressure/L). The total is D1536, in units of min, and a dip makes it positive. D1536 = 0.8 min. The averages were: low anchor 54.7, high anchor 47.3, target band 52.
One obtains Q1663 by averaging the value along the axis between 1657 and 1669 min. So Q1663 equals 34.6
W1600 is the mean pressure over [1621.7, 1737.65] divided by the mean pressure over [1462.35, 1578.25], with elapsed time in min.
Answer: 0.80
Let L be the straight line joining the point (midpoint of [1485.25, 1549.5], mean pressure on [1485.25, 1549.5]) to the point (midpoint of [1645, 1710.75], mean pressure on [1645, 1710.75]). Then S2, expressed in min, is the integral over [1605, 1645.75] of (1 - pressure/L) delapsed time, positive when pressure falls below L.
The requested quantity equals 3.1 min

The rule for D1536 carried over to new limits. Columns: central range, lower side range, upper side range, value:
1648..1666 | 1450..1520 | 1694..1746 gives 6.8 min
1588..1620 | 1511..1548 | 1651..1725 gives 1.8 min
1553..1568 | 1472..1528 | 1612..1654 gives -0.3 min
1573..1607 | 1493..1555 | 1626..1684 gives -1.8 min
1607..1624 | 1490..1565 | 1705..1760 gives 1.5 min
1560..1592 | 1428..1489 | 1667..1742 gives 0.7 min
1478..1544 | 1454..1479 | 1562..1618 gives -2.0 min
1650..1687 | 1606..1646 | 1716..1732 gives 3.6 min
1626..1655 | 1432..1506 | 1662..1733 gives 7.6 min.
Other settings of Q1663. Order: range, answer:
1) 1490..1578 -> 51.6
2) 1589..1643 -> 43.5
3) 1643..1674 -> 33.2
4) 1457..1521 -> 54.3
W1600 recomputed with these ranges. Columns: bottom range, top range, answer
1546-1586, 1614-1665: 0.75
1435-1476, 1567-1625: 0.89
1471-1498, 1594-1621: 0.82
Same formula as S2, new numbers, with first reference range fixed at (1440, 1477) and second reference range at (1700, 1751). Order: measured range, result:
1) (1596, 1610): 1.2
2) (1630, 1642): 2.1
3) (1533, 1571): 0.8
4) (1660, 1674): 2.3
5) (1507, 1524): -0.6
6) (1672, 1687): -0.1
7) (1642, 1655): 5.3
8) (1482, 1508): -1.3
